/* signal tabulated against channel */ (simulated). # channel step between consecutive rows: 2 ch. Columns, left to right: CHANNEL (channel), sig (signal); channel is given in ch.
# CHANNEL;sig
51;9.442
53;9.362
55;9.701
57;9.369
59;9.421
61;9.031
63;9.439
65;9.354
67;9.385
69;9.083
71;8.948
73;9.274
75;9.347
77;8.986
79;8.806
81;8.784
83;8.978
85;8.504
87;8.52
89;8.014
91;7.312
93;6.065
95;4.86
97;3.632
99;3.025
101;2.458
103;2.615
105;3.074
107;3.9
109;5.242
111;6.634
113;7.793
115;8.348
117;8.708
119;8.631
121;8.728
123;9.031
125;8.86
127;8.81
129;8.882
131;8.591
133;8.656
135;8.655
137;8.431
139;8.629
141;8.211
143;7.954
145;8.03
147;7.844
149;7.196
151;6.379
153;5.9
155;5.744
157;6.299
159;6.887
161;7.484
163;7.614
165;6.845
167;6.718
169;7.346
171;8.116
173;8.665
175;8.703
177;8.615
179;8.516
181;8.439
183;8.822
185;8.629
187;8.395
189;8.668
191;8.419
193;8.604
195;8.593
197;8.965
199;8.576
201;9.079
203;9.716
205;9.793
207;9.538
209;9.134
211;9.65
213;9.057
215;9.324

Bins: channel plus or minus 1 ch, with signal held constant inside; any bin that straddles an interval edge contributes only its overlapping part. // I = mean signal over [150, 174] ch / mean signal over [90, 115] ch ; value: 1.4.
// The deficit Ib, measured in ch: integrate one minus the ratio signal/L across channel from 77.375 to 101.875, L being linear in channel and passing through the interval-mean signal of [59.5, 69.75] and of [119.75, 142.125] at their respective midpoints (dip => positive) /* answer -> 6.5 ch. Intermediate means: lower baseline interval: 9.27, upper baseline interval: 8.68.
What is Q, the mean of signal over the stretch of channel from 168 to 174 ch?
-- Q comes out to 8.04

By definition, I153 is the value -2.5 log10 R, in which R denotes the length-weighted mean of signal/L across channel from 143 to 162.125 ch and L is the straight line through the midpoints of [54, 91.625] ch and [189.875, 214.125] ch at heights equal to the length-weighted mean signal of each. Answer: 0.290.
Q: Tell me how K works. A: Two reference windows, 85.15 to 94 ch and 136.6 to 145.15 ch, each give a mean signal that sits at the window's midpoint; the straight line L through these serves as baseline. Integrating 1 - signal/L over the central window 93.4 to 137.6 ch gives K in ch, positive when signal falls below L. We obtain 7.1 ch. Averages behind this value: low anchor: 7.58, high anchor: 8.26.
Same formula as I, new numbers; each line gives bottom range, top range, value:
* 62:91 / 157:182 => 0.87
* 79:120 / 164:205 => 1.34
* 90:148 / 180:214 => 1.29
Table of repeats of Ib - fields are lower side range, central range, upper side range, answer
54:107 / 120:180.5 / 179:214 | 3.3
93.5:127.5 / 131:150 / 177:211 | -3.0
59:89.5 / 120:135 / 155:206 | -0.3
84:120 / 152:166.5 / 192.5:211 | 2.1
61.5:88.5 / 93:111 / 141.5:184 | 9.8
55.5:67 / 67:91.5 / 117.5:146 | 1.0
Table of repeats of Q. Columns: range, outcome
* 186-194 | 8.52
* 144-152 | 7.36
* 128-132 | 8.74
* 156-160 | 6.59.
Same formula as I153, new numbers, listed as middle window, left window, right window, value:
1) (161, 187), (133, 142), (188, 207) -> 0.09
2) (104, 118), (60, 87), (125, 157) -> 0.32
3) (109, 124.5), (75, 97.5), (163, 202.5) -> -0.03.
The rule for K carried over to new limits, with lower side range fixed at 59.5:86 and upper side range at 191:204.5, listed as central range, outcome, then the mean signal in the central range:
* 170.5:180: 0.43 ch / 8.54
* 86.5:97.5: 3.19 ch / 6.43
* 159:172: 2.38 ch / 7.32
